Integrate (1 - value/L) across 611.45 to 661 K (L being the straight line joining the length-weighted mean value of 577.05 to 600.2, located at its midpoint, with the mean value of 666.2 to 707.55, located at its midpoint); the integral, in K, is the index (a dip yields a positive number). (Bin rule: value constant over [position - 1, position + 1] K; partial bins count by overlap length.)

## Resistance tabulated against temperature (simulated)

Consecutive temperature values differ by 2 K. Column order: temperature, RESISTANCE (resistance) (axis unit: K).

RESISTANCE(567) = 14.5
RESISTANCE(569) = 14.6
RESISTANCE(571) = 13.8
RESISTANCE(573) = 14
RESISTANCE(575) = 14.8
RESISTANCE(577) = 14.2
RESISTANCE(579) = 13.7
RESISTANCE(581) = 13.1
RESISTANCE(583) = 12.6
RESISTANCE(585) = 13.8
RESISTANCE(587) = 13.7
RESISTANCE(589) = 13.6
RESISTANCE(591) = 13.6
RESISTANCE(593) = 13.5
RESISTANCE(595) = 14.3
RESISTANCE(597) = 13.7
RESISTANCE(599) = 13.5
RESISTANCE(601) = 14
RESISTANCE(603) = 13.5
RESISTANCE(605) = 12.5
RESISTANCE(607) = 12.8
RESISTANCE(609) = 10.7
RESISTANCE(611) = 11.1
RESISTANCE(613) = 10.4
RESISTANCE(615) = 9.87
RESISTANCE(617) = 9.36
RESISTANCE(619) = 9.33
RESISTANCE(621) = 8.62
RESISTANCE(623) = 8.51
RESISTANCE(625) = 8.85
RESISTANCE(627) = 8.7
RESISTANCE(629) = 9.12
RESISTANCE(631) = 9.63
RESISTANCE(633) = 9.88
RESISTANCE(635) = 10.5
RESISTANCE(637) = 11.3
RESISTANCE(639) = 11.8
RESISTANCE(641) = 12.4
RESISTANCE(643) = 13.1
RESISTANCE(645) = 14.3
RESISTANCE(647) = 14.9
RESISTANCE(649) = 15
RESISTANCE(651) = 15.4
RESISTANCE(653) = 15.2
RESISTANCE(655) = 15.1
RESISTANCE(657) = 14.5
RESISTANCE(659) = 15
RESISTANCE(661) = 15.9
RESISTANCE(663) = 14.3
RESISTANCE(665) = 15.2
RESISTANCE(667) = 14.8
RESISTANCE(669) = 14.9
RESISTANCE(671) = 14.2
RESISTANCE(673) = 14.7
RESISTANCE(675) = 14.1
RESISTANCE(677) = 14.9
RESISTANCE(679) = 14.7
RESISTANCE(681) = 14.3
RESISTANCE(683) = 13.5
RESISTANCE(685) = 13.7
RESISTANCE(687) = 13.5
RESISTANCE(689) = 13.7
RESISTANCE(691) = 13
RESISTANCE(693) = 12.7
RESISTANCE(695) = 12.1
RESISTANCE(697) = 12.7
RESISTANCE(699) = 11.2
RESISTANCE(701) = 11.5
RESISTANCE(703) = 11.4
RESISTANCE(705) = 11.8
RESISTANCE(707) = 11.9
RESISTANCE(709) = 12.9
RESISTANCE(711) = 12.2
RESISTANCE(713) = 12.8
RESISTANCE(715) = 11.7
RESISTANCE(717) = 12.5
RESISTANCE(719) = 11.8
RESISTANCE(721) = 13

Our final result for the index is 6.14 K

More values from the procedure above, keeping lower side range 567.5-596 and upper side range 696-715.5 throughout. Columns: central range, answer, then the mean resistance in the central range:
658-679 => -3.7 K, 14.8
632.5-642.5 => 1.3 K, 11.3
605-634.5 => 7.5 K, 9.88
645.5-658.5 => -2.2 K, 15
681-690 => -1.0 K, 13.7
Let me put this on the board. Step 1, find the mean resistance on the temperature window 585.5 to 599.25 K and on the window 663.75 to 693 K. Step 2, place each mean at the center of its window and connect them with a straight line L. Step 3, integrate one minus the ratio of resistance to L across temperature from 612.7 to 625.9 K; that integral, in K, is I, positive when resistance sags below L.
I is 4.42 K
